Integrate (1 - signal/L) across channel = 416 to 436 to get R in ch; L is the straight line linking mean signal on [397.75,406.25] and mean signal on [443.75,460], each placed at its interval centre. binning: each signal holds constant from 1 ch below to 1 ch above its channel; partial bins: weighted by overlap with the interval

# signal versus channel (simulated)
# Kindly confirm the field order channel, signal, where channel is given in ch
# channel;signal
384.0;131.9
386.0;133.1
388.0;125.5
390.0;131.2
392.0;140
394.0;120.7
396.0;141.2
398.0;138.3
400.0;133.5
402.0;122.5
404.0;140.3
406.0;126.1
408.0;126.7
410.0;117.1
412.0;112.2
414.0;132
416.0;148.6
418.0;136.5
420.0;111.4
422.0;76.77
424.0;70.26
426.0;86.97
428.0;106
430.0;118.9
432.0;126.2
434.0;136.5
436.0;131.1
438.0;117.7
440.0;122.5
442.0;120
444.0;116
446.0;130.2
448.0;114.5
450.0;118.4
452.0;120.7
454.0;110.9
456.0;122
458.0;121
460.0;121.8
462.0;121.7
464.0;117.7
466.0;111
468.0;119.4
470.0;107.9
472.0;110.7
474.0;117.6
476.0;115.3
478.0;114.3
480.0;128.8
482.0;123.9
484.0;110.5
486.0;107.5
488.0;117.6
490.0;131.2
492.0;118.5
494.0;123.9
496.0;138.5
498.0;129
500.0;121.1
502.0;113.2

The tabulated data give 2.4 ch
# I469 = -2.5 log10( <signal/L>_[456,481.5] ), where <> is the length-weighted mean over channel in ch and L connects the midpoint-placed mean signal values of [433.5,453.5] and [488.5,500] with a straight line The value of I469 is 0.06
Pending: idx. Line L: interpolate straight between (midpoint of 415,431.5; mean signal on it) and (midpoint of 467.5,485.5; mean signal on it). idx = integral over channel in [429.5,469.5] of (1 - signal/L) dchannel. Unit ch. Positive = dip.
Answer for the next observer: -3.3 ch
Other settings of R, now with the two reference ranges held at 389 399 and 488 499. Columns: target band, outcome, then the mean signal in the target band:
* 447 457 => 1.0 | 117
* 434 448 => 0.8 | 123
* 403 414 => 0.7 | 125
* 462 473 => 1.3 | 114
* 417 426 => 2.4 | 97.4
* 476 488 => 1.0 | 117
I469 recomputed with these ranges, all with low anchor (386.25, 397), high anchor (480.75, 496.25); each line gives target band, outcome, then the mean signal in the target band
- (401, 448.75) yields 0.08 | 119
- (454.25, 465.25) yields 0.04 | 120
